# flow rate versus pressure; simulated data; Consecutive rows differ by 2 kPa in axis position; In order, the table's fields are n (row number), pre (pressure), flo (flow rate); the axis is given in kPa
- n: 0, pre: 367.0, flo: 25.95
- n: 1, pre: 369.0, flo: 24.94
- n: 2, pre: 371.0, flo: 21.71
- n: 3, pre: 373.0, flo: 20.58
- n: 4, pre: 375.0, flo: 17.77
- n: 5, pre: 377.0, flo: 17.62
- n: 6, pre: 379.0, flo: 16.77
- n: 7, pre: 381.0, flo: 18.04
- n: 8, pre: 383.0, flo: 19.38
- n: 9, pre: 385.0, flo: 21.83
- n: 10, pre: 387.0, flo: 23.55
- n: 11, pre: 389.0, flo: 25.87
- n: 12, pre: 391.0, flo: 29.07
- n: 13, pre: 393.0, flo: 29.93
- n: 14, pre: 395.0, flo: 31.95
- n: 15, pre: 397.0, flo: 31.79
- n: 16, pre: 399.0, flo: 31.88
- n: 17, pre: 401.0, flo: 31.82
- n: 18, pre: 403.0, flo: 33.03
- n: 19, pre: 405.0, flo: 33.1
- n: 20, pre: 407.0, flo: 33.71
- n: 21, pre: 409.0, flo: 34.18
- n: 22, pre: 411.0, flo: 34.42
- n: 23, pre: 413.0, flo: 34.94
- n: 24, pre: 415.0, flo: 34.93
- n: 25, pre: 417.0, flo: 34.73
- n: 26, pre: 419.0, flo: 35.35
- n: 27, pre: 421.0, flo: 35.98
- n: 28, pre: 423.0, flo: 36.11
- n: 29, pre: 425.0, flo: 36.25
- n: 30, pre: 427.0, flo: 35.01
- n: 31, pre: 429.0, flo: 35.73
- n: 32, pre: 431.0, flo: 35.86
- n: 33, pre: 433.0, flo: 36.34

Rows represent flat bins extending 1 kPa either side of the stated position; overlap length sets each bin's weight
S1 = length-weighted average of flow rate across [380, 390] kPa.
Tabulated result 21.7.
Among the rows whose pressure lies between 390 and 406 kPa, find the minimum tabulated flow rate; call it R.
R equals 29.07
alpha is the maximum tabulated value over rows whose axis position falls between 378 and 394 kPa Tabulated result 29.93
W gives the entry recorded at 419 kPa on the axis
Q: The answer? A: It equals 35.35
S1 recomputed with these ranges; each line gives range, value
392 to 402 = 31.5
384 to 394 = 26.1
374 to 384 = 17.9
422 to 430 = 35.8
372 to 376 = 19.2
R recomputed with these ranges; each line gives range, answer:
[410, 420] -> 34.42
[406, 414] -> 33.71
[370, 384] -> 16.77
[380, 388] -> 18.04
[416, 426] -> 34.73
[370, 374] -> 20.58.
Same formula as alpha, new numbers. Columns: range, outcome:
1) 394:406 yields 33.1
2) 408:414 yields 34.94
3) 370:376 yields 21.71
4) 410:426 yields 36.25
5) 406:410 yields 34.18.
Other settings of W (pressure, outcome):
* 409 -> 34.18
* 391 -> 29.07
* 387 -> 23.55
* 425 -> 36.25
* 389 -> 25.87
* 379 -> 16.77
